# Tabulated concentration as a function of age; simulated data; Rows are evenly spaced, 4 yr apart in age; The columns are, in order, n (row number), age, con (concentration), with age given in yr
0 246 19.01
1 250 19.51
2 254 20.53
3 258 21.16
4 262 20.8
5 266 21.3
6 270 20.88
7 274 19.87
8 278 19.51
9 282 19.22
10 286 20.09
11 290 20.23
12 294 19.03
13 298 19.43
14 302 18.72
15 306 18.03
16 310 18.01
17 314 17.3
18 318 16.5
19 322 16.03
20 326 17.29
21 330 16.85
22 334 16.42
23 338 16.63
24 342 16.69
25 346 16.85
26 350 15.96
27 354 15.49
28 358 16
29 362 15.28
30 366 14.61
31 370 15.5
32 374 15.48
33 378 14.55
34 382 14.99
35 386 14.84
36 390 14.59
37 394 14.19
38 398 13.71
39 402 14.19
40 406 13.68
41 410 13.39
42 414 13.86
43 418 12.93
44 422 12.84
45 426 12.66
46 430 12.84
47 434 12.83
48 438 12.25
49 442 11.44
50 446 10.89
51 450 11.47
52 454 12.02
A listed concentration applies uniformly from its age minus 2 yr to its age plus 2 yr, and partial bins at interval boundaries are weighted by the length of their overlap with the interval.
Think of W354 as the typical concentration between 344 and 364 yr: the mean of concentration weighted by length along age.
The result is 15.9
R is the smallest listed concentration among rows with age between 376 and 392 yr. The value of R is 14.55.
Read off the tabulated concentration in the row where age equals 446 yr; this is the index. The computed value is 10.89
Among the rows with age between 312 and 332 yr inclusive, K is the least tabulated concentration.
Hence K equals 16.03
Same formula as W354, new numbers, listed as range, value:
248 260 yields 20.4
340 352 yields 16.5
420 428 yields 12.8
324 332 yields 17.1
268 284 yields 19.9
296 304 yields 19.1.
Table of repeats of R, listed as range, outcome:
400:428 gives 12.66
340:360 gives 15.49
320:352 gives 15.96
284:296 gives 19.03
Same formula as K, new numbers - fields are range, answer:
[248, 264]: 19.51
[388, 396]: 14.19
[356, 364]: 15.28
